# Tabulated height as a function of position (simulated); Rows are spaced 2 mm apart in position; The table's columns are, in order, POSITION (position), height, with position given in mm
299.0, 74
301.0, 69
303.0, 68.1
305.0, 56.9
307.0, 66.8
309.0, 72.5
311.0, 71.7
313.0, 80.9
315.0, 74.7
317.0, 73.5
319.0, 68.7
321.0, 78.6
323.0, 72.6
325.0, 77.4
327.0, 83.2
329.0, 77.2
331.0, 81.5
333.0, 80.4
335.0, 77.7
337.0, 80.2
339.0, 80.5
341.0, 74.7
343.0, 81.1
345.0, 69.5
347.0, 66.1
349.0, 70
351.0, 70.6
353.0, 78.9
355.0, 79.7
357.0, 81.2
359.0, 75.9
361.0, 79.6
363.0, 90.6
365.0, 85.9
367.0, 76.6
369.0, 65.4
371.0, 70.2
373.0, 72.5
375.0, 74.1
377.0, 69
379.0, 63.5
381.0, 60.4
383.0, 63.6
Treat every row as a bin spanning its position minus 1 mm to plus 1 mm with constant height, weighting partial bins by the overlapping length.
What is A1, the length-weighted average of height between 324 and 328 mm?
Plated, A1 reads 80.3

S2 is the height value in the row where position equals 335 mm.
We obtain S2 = 77.7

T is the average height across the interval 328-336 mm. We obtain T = 79.2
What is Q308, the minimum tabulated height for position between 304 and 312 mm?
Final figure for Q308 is 56.9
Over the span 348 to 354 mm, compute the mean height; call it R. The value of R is 73.2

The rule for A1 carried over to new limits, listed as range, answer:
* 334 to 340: 79.5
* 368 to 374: 69.4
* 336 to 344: 79.1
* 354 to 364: 81.4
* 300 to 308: 65.2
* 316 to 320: 71.1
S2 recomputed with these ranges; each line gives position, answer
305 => 56.9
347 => 66.1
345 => 69.5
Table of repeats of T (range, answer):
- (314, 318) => 74.1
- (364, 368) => 81.2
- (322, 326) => 75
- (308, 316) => 75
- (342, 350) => 71.7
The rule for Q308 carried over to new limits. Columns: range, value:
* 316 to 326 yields 68.7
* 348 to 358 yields 70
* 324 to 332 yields 77.2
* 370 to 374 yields 70.2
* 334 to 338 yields 77.7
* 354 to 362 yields 75.9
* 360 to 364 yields 79.6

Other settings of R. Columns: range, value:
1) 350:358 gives 77.6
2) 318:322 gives 73.7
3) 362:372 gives 77.7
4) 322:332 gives 78.4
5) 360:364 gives 85.1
